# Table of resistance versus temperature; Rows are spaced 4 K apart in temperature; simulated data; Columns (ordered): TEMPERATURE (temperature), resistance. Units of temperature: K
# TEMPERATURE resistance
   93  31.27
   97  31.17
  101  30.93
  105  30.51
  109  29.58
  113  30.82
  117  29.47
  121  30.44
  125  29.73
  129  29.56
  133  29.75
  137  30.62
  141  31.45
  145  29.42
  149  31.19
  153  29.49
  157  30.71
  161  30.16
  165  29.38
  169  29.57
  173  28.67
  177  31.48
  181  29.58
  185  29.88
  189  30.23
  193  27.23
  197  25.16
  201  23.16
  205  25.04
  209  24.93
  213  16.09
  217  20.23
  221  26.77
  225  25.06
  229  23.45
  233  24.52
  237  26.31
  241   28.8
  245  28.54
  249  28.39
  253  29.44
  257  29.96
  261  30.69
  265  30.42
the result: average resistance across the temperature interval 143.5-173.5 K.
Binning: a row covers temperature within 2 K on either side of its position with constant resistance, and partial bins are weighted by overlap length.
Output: 29.9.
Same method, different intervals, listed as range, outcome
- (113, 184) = 30.1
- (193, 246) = 24.5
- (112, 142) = 30.2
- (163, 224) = 26.5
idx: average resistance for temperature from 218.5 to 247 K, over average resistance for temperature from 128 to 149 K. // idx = 0.86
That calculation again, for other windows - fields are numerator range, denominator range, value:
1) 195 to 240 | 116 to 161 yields 0.79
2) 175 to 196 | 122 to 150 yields 0.98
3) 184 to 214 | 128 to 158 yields 0.84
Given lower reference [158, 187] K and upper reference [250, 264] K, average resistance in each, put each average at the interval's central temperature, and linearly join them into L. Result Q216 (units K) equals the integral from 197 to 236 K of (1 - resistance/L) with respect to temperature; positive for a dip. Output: 8.4 K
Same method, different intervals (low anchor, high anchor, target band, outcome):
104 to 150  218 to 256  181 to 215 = 3.1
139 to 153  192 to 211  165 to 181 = -1.1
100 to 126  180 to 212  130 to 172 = -2.4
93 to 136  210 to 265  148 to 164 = -0.8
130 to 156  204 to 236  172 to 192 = -2.4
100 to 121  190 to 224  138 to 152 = -1.3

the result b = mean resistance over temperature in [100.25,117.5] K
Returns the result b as 30.3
